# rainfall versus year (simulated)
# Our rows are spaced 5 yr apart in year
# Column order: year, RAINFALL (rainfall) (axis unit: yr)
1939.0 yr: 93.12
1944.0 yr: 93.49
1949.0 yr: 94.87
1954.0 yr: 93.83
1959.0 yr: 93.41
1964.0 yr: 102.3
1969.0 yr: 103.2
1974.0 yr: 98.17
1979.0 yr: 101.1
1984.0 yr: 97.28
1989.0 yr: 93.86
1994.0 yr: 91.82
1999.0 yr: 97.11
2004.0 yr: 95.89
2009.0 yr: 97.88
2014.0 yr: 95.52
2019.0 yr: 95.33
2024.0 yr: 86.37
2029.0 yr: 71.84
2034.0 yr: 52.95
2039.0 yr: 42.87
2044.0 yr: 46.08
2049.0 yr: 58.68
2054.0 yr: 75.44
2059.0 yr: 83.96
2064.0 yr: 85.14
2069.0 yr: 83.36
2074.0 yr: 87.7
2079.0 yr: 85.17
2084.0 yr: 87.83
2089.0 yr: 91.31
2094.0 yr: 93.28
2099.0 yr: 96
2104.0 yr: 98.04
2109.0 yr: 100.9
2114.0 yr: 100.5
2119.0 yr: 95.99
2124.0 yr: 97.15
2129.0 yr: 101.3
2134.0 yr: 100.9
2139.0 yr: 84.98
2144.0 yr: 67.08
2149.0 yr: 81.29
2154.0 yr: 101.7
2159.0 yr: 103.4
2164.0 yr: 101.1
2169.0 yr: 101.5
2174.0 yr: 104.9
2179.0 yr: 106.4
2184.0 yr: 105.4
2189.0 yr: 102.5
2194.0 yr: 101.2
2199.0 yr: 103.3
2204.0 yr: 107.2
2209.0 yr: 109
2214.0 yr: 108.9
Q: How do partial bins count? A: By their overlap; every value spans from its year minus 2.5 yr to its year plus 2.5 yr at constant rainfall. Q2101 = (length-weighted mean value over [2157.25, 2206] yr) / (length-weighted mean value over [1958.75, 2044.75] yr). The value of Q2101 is 1.18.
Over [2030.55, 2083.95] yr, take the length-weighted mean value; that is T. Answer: 71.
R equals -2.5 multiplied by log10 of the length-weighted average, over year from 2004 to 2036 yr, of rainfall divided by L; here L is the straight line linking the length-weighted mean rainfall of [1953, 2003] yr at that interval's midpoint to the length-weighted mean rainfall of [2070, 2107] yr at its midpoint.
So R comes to 0.12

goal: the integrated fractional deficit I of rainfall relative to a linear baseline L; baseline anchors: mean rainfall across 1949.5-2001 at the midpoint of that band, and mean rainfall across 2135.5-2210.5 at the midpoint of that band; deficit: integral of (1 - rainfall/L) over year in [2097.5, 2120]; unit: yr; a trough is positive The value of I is -0.1 yr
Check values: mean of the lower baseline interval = 97.1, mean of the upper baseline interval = 98.6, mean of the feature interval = 98.5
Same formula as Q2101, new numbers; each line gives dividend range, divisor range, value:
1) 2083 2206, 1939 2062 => 1.13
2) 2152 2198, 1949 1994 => 1.06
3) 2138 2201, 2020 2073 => 1.39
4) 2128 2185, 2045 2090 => 1.20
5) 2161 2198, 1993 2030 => 1.12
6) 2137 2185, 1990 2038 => 1.11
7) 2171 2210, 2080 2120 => 1.10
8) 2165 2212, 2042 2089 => 1.34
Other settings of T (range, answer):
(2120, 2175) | 94.8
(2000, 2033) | 89.1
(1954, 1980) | 99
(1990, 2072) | 79.1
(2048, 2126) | 89.3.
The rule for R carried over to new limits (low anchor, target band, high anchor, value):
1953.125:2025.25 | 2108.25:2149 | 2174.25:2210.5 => 0.11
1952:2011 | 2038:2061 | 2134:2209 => 0.49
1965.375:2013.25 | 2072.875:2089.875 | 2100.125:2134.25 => 0.13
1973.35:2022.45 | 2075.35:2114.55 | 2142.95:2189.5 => 0.04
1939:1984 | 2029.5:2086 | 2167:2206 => 0.37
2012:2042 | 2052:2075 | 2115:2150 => -0.05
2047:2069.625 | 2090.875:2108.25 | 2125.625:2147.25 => -0.16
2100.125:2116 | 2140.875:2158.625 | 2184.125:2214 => 0.19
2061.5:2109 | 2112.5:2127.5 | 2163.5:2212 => -0.03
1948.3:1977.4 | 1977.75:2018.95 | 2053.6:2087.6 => -0.03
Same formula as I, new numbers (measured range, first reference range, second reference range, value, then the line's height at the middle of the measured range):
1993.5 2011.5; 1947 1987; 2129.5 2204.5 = 0.4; 98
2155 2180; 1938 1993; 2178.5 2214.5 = 0.2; 104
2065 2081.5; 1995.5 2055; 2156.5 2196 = -0.1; 85.1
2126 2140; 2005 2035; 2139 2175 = -0.8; 92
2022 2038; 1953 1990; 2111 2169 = 4.9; 96.9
